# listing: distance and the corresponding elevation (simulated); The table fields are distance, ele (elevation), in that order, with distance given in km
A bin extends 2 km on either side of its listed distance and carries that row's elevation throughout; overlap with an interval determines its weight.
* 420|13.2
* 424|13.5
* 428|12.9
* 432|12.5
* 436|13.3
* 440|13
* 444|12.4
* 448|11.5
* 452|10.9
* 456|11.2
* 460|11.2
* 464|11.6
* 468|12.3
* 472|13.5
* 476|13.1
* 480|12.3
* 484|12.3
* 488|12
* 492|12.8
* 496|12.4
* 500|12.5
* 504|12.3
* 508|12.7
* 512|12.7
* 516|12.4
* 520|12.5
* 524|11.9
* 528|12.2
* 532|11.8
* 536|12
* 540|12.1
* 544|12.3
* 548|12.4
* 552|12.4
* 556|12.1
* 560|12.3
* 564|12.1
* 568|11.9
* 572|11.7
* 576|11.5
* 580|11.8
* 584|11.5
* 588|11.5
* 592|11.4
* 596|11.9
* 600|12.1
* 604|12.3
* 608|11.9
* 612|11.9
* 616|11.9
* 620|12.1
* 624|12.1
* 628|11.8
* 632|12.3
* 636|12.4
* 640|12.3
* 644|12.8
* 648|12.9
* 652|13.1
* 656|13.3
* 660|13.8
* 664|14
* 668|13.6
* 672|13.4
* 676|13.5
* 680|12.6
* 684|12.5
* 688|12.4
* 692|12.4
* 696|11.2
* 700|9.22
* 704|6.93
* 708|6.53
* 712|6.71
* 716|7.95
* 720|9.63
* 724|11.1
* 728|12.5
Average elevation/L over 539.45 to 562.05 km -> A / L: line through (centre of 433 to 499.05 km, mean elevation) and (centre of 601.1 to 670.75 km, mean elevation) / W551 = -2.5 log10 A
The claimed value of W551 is 0.01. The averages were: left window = 12.2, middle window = 12.3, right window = 12.6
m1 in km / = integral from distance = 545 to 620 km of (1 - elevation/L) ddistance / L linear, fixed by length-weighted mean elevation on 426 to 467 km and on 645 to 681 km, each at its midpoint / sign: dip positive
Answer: 5.48 km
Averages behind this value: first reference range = 12.1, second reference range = 13.4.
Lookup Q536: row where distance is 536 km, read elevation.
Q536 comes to 12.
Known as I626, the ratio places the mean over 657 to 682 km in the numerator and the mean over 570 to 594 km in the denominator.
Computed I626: 1.2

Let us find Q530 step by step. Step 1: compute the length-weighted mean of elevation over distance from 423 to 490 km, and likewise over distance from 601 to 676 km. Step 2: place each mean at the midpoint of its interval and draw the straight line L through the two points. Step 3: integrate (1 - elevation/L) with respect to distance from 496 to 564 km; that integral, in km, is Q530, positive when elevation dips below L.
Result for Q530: 0.9 km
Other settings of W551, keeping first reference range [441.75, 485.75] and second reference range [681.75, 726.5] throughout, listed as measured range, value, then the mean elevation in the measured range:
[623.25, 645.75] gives -0.18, 12.3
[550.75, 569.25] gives -0.10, 12.2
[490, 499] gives -0.08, 12.6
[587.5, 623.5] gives -0.12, 11.9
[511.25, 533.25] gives -0.07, 12.2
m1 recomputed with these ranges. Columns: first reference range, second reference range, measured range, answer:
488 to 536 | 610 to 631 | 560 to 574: 0.2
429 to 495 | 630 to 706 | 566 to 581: 0.7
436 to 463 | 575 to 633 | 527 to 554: -0.7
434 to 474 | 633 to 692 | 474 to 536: -0.3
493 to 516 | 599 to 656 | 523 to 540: 0.7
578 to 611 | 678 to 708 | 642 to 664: -4.1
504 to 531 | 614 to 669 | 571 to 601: 2.2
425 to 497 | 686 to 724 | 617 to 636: -3.4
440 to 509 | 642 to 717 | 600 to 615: -0.3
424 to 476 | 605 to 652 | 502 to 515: -0.3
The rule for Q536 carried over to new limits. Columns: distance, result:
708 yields 6.53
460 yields 11.2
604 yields 12.3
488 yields 12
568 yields 11.9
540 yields 12.1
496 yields 12.4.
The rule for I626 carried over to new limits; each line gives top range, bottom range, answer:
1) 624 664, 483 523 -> 1.03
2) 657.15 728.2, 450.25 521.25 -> 0.91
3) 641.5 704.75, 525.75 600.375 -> 1.04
